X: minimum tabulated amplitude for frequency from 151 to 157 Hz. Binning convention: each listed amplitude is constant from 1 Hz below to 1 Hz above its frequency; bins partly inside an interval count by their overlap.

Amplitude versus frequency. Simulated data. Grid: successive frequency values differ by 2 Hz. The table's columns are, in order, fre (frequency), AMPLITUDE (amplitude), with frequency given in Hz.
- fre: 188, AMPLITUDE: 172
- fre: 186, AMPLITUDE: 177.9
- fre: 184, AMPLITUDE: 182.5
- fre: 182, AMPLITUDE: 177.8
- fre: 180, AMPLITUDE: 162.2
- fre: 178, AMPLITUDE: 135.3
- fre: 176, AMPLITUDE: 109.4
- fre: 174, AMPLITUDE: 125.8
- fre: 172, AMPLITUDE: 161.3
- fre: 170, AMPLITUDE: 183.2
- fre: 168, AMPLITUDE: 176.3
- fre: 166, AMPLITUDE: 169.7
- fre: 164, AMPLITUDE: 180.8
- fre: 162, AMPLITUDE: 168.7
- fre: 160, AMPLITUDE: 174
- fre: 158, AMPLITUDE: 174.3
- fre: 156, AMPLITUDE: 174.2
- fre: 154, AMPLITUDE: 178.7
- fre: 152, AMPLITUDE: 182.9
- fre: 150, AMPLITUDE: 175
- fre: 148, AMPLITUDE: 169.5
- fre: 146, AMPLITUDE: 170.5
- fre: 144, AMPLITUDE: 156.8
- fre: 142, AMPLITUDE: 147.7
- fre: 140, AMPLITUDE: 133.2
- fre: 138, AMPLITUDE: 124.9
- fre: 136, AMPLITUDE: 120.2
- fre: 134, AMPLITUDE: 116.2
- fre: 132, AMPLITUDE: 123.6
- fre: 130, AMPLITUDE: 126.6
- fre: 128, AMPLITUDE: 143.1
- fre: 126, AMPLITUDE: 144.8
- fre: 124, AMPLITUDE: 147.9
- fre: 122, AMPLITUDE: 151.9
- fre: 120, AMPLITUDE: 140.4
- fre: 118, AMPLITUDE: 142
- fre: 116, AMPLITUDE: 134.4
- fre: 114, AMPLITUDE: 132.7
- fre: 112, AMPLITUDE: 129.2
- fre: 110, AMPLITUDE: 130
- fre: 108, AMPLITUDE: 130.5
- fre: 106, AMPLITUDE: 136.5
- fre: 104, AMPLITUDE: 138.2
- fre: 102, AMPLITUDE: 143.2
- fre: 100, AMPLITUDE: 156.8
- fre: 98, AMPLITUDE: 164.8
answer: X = 174.2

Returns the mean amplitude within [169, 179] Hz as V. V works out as 143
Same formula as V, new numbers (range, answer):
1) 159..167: 173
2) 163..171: 178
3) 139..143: 140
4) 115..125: 143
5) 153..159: 176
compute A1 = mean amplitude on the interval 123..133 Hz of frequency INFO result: 137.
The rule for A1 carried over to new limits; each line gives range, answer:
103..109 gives 135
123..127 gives 146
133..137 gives 118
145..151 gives 172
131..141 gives 124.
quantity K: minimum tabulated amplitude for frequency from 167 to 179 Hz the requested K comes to 109.4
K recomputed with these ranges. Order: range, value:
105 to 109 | 130.5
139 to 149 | 133.2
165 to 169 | 169.7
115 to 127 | 134.4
